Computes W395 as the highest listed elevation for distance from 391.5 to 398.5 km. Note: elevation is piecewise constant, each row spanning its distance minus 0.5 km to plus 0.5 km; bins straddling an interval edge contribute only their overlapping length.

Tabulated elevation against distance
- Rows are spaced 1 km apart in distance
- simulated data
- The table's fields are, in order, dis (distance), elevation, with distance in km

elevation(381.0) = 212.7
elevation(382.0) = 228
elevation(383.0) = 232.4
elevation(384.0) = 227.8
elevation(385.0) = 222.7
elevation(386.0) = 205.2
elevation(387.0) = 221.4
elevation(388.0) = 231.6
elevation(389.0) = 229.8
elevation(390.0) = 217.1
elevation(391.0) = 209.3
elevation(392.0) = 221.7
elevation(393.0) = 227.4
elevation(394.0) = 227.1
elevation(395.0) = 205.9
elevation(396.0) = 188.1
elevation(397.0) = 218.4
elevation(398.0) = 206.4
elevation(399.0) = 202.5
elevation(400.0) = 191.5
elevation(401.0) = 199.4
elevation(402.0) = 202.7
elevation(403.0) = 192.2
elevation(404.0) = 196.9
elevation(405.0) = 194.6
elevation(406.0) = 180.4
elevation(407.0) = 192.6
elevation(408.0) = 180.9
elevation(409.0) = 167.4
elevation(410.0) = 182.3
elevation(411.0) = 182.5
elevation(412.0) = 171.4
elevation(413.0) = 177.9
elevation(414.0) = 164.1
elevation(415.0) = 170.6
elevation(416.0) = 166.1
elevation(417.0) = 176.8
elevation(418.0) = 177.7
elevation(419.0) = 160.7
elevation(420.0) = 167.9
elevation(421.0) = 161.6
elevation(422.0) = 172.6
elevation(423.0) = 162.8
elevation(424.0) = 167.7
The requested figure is 227.4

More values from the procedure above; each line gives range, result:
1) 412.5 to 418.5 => 177.9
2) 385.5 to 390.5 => 231.6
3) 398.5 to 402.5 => 202.7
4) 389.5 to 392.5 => 221.7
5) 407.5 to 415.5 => 182.5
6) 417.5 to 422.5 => 177.7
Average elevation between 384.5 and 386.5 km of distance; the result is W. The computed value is 214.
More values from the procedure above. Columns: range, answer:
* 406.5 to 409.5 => 180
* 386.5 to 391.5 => 222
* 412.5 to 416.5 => 170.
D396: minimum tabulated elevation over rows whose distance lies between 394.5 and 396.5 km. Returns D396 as 188.1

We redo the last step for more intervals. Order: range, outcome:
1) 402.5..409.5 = 167.4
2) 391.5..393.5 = 221.7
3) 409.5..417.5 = 164.1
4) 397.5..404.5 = 191.5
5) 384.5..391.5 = 205.2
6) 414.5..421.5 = 160.7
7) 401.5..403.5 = 192.2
